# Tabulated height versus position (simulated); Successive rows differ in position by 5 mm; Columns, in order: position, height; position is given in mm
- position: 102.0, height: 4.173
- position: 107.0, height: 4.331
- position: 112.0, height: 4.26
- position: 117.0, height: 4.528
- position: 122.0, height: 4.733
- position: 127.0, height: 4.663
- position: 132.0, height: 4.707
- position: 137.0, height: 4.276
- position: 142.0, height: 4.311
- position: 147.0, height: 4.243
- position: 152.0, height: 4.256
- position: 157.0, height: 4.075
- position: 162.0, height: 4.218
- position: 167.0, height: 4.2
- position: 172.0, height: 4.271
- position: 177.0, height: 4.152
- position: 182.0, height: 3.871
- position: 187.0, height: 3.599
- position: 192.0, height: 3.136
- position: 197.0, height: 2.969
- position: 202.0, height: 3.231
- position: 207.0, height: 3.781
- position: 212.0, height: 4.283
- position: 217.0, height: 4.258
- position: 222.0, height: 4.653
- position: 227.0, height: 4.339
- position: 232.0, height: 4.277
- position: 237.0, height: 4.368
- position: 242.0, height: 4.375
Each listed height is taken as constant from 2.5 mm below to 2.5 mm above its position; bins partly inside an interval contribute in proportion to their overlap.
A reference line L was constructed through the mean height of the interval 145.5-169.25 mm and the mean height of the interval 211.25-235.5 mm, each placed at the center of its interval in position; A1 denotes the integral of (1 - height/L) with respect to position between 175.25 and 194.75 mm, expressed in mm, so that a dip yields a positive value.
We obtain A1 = 2.8 mm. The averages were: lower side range 4.2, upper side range 4.37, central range 3.66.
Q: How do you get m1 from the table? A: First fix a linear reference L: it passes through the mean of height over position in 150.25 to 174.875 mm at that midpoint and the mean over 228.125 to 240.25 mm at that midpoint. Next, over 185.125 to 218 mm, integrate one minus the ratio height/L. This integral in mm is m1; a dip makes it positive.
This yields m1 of 5.3 mm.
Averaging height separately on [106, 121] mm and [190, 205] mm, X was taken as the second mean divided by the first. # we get 0.71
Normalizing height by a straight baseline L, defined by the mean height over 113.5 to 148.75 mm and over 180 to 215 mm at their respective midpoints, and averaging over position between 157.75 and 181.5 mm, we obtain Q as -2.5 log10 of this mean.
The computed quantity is -0.06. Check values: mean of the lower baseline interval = 4.49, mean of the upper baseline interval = 3.56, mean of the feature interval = 4.17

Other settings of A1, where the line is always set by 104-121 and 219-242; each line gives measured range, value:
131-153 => 0.3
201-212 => 1.7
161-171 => 0.4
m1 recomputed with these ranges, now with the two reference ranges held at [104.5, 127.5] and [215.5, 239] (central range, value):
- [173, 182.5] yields 0.75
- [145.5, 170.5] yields 1.40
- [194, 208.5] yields 3.68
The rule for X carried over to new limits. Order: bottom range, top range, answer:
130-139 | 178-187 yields 0.86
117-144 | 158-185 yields 0.91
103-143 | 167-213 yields 0.83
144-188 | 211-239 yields 1.06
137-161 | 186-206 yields 0.77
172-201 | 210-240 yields 1.22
